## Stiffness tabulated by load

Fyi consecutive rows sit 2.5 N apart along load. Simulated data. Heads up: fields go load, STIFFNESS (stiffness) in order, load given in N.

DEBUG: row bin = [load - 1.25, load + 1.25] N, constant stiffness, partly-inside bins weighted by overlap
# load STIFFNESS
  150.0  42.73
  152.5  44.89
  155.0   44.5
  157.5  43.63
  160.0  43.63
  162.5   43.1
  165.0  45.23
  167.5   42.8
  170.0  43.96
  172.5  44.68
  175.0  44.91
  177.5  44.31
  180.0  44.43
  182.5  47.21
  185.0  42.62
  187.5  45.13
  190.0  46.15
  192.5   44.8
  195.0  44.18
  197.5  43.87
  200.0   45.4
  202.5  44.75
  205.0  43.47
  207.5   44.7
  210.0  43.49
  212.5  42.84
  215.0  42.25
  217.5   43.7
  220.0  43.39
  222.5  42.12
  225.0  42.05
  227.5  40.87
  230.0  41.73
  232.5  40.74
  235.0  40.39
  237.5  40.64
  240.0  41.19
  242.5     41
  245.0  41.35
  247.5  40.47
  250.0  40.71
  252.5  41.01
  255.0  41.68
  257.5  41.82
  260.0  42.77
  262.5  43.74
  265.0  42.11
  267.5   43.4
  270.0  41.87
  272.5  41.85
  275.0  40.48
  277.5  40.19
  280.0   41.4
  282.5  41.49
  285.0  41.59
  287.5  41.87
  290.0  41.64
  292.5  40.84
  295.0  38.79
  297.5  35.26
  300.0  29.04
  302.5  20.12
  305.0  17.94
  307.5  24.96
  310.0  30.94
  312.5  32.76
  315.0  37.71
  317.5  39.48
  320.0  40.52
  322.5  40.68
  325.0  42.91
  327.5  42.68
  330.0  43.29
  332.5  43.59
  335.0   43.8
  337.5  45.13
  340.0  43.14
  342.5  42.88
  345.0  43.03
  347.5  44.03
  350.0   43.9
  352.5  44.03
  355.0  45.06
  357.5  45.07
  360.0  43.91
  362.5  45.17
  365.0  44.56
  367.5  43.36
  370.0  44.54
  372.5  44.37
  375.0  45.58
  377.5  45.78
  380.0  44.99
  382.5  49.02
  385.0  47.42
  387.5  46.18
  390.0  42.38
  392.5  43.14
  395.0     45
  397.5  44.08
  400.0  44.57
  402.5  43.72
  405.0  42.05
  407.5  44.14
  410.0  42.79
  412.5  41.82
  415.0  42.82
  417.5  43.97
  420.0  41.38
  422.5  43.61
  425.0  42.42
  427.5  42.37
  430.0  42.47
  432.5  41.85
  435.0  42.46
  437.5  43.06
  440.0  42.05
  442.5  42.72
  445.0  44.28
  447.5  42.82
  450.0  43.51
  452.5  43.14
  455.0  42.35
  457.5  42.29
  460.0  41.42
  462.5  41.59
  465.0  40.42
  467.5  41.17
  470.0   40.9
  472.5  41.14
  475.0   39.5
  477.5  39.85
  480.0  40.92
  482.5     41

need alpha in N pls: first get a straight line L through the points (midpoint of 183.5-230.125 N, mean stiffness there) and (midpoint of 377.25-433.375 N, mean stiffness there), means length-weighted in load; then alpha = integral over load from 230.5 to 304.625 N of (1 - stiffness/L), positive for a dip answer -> 6.7 N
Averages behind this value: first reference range 43.6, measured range 39.7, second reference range 43.8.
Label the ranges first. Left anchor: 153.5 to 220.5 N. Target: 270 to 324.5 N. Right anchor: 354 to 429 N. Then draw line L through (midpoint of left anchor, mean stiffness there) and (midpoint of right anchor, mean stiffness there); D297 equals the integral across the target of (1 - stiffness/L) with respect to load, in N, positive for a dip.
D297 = 9.6 N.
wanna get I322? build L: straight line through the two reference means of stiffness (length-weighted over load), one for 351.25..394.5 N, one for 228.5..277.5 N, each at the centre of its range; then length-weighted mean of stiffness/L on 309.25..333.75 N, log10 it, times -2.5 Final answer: 0.10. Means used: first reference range 41.5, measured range 39.6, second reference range 45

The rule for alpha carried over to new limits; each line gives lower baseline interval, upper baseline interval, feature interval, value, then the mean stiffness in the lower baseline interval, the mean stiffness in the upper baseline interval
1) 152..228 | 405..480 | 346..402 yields -2.8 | 44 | 42.2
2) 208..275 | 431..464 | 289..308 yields 4.9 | 41.9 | 42.6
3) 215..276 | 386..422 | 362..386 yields -1.3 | 41.7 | 43.5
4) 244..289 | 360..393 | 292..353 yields 7.8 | 41.7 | 45.1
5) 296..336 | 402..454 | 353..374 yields -3.3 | 35.3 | 42.8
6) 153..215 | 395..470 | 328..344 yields -0.1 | 44.3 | 42.7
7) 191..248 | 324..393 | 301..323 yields 6.3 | 42.6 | 44.4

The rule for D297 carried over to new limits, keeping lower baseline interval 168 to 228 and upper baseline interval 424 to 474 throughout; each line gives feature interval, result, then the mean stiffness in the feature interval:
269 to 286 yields 0.9 N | 41.3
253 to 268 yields 0.4 N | 42.5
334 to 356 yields -0.5 N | 43.9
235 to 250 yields 1.0 N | 40.9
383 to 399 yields -0.9 N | 44.9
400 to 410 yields -0.2 N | 43.4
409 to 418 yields -0.1 N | 42.8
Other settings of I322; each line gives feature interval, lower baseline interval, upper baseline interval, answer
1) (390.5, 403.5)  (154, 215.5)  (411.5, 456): -0.03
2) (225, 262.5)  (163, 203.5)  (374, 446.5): 0.08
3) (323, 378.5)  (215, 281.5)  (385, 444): -0.04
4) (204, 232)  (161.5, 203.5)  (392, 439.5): 0.04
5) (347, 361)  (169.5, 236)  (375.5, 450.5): -0.02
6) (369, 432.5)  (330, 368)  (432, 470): -0.02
